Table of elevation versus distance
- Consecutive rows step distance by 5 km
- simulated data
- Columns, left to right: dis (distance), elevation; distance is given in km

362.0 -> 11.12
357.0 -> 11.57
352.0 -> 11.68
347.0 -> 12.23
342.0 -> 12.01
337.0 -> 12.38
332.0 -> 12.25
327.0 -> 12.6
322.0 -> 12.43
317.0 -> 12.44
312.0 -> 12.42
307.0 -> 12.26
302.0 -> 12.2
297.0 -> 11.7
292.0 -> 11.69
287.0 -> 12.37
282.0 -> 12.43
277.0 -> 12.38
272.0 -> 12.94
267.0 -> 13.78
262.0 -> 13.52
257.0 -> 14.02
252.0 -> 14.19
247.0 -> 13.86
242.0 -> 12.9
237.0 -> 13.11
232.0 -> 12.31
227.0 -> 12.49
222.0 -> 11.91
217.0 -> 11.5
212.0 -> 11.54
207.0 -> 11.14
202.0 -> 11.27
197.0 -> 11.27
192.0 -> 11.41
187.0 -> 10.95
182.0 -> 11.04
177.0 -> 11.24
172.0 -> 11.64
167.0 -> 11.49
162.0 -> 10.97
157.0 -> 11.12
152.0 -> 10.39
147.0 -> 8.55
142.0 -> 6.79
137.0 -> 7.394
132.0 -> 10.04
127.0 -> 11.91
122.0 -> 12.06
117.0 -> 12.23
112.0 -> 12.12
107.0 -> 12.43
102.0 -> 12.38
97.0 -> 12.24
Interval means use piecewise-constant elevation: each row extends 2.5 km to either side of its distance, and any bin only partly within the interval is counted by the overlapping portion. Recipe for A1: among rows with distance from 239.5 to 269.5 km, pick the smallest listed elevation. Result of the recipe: 12.9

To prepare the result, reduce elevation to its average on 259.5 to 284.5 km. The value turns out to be 13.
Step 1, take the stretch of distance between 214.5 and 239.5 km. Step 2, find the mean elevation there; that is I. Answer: 12.3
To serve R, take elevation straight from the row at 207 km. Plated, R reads 11.14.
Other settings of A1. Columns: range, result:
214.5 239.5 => 11.5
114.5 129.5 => 11.91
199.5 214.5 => 11.14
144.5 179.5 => 8.55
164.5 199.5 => 10.95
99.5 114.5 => 12.12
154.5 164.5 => 10.97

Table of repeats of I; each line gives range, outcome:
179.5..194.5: 11.1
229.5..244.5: 12.8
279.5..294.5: 12.2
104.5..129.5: 12.2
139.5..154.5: 8.58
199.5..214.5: 11.3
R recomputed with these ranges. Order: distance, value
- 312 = 12.42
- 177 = 11.24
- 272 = 12.94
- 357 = 11.57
